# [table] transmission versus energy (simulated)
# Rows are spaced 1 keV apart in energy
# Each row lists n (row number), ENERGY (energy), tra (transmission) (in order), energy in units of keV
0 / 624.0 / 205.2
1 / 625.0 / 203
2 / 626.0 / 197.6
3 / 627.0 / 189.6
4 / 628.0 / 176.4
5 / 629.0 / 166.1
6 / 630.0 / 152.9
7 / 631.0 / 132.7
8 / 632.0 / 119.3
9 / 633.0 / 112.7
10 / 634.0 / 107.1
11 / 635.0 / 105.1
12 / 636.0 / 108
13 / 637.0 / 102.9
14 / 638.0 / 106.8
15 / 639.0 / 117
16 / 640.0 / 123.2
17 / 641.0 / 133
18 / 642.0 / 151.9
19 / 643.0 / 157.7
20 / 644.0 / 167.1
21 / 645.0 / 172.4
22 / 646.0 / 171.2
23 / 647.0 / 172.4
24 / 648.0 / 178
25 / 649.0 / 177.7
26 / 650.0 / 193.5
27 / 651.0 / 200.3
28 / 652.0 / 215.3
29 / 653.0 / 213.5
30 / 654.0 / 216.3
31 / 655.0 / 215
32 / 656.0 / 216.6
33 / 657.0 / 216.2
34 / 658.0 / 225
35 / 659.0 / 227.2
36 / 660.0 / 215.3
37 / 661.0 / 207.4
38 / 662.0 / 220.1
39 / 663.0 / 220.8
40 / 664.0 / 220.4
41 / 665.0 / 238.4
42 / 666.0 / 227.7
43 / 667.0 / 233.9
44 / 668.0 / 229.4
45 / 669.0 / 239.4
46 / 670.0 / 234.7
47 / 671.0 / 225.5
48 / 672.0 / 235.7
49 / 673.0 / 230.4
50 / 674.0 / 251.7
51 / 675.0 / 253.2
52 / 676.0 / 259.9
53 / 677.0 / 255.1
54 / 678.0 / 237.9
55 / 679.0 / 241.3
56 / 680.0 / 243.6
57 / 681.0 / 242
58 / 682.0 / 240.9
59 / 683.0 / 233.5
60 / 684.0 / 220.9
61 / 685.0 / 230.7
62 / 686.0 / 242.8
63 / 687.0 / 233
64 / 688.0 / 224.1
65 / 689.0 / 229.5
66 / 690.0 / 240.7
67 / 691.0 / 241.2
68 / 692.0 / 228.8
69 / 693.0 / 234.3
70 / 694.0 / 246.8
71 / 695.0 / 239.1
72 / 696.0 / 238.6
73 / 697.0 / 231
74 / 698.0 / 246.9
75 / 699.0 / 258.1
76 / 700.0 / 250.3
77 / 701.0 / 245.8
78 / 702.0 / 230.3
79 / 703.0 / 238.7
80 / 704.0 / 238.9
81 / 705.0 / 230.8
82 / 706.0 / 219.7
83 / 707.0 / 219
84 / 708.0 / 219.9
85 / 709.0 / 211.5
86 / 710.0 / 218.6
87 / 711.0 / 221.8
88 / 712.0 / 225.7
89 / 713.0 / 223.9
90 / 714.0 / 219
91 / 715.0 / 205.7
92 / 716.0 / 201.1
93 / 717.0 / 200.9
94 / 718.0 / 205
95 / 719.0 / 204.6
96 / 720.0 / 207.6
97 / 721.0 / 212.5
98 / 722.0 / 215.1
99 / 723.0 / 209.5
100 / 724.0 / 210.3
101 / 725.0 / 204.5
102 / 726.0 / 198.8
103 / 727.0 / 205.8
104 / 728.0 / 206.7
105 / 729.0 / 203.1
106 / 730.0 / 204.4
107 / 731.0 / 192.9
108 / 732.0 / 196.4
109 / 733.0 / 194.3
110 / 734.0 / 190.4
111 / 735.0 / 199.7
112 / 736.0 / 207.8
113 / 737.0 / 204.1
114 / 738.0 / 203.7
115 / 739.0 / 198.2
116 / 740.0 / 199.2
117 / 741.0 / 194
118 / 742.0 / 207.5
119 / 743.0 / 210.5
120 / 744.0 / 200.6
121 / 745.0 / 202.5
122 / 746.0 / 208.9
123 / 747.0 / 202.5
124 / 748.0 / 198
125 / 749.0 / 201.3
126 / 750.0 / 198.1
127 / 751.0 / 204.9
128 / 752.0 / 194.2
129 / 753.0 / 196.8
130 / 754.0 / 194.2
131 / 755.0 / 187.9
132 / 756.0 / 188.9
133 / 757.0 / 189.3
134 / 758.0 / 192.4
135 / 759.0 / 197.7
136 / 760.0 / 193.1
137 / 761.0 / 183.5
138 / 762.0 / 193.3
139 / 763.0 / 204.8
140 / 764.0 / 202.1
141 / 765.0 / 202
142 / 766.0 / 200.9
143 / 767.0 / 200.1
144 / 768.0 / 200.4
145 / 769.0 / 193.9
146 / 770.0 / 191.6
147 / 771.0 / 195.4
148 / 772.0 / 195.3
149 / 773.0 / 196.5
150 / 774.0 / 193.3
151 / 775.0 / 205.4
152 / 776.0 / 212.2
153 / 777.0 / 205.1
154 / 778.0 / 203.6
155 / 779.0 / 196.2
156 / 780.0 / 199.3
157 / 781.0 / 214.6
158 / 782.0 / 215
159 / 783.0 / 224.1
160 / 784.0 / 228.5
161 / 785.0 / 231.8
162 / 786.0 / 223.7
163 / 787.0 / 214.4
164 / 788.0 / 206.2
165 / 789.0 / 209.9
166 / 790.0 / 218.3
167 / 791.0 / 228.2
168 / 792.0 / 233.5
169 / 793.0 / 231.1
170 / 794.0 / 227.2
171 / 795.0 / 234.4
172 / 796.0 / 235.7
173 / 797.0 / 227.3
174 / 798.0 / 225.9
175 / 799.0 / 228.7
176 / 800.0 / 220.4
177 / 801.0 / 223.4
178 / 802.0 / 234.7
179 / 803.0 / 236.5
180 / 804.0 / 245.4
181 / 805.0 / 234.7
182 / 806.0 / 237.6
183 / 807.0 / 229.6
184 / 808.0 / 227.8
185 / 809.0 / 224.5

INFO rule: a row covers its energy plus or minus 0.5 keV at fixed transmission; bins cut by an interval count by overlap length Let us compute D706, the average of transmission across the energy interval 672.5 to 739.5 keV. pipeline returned 223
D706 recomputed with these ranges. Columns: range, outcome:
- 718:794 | 204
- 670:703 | 239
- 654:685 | 232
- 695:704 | 242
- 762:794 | 209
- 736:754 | 201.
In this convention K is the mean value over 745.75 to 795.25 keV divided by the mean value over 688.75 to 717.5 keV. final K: 0.9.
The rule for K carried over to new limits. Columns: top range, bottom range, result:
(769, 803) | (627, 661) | 1.30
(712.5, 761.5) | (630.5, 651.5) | 1.41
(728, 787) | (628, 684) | 1.03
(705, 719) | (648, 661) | 1.03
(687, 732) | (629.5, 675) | 1.19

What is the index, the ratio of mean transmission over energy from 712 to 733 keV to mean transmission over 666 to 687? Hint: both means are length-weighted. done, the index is 0.87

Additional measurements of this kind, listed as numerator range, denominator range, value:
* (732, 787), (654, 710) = 0.86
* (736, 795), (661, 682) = 0.87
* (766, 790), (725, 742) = 1.03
